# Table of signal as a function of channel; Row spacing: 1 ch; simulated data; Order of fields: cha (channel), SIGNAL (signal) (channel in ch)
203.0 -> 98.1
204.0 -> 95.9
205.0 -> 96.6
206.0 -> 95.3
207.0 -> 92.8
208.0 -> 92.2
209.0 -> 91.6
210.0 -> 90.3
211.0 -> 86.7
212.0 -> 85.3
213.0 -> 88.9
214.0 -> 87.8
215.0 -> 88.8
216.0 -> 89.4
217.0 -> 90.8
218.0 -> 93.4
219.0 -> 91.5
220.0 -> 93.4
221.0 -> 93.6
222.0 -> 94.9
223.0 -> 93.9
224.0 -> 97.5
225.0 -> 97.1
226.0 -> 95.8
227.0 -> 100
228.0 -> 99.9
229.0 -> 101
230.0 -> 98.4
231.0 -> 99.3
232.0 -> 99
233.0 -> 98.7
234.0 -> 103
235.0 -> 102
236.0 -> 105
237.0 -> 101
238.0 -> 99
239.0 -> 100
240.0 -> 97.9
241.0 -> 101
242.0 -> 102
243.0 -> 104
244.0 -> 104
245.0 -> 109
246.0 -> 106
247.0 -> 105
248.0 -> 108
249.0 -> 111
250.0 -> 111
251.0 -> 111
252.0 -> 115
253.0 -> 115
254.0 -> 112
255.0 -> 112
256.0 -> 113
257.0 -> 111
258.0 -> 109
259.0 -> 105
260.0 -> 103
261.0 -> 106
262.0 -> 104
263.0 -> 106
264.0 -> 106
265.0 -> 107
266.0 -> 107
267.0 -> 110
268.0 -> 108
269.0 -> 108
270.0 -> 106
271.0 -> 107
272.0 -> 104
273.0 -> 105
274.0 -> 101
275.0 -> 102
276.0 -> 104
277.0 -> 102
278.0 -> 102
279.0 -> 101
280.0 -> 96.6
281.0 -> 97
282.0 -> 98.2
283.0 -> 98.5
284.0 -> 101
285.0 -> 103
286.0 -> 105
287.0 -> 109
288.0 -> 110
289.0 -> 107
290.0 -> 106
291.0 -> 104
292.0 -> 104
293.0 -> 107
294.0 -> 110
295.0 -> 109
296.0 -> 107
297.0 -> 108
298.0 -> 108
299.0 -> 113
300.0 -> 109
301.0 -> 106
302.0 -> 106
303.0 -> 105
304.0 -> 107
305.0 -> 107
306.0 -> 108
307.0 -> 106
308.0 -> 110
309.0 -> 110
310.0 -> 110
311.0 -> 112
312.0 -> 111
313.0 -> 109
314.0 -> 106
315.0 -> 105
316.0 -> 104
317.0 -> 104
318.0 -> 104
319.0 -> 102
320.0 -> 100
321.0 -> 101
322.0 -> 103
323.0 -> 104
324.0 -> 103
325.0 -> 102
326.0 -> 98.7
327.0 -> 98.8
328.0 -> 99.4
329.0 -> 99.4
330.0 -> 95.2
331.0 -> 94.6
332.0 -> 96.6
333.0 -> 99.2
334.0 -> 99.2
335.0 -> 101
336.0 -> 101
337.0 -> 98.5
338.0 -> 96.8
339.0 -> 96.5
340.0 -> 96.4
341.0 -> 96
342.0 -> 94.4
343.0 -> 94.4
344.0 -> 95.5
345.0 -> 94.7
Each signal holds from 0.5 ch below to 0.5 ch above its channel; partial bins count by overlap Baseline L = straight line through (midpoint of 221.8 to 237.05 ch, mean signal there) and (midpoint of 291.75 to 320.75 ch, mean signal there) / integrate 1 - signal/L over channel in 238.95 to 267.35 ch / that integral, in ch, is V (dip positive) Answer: -1.60 ch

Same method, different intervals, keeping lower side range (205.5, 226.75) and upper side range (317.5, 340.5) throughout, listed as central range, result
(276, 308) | -2.7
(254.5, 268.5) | -1.9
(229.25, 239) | -0.8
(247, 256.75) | -1.8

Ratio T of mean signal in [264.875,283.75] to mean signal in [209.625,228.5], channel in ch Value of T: 1.1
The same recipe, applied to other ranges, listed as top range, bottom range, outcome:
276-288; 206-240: 1.07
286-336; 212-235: 1.10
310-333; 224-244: 1.02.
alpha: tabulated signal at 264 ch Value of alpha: 106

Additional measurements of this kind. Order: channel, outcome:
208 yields 92.2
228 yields 99.9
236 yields 105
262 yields 104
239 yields 100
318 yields 104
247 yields 105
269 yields 108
